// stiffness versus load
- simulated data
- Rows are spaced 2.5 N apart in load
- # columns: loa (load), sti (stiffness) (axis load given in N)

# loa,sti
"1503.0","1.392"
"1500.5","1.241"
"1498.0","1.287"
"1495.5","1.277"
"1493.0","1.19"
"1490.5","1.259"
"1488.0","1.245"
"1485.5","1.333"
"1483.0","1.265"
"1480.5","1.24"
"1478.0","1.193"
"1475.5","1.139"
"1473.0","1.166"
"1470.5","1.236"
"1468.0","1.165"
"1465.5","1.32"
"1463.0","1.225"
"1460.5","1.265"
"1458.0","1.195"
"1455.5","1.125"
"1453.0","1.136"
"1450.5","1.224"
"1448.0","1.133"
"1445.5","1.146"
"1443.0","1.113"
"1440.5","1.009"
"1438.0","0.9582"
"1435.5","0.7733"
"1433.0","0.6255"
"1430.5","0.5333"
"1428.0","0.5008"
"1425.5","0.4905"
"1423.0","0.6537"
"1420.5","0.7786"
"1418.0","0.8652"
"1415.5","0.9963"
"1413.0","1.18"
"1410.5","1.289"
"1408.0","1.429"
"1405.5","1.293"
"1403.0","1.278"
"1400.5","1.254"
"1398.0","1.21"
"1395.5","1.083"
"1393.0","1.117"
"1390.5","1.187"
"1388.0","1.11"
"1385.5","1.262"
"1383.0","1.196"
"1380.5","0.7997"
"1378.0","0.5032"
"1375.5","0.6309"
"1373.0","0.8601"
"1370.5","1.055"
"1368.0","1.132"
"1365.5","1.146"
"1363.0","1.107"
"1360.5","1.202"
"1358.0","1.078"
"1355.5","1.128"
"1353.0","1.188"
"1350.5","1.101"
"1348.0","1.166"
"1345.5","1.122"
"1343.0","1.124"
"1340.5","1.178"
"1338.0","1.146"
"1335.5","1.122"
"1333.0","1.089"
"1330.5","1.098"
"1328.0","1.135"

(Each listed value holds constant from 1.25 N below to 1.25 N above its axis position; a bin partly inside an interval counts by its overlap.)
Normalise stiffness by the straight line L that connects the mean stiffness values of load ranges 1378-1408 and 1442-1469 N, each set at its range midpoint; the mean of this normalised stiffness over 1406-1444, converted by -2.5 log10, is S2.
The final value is 0.30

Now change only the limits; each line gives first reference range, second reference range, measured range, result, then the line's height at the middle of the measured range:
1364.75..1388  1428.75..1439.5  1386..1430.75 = -0.228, 0.826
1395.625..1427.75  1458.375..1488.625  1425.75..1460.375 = 0.197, 1.14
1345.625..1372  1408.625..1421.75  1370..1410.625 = -0.011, 1.08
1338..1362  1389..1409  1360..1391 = 0.179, 1.19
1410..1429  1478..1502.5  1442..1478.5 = -0.106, 1.08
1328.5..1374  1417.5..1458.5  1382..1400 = -0.156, 1.01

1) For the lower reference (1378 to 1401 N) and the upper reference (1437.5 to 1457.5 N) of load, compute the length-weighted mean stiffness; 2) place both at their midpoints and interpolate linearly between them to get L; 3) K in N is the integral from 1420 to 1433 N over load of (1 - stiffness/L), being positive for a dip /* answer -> 6.2 N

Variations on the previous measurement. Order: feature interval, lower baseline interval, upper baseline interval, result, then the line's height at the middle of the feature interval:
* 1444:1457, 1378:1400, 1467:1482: 0.1 N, 1.16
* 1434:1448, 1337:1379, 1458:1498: 2.1 N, 1.18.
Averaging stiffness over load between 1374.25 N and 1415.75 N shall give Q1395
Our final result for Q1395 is 1.11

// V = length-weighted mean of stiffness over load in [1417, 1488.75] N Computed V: 1.04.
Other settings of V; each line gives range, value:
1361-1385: 0.955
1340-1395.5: 1.06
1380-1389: 1.12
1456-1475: 1.22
